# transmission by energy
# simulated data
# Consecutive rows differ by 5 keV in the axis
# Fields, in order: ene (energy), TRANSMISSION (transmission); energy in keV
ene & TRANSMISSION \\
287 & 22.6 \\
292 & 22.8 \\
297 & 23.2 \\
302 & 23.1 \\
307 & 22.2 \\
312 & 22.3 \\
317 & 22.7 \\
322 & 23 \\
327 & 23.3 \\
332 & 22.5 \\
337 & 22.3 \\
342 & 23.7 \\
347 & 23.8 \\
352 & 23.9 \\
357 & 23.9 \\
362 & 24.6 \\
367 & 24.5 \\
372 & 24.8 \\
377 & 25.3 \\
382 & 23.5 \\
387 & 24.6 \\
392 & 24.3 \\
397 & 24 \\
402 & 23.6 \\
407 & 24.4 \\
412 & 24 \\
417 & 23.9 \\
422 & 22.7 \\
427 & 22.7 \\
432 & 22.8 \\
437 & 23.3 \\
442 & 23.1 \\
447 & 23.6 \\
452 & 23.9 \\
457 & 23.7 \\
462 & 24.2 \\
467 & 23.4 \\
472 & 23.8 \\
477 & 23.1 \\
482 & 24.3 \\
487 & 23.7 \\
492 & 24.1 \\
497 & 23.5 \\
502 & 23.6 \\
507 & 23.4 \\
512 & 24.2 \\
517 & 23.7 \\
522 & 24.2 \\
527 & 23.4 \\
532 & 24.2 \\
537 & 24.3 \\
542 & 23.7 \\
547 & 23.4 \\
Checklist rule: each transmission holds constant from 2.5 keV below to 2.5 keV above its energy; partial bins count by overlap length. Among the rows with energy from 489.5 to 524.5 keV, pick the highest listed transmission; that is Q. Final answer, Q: 24.2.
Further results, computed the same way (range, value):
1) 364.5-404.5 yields 25.3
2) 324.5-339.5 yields 23.3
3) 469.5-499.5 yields 24.3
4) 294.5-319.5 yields 23.2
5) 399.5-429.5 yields 24.4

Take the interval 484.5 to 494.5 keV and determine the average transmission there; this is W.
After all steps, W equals 23.9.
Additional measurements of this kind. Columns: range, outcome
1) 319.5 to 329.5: 23.1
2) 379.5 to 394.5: 24.1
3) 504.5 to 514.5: 23.8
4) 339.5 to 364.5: 24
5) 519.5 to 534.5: 23.9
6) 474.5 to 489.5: 23.7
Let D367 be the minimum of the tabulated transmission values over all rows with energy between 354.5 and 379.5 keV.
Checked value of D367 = 23.9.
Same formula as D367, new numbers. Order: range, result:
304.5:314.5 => 22.2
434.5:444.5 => 23.1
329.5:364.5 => 22.3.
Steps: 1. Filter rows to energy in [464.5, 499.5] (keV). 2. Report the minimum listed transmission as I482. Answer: 23.1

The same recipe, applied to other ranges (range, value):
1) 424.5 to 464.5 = 22.7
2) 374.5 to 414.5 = 23.5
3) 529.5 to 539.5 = 24.2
